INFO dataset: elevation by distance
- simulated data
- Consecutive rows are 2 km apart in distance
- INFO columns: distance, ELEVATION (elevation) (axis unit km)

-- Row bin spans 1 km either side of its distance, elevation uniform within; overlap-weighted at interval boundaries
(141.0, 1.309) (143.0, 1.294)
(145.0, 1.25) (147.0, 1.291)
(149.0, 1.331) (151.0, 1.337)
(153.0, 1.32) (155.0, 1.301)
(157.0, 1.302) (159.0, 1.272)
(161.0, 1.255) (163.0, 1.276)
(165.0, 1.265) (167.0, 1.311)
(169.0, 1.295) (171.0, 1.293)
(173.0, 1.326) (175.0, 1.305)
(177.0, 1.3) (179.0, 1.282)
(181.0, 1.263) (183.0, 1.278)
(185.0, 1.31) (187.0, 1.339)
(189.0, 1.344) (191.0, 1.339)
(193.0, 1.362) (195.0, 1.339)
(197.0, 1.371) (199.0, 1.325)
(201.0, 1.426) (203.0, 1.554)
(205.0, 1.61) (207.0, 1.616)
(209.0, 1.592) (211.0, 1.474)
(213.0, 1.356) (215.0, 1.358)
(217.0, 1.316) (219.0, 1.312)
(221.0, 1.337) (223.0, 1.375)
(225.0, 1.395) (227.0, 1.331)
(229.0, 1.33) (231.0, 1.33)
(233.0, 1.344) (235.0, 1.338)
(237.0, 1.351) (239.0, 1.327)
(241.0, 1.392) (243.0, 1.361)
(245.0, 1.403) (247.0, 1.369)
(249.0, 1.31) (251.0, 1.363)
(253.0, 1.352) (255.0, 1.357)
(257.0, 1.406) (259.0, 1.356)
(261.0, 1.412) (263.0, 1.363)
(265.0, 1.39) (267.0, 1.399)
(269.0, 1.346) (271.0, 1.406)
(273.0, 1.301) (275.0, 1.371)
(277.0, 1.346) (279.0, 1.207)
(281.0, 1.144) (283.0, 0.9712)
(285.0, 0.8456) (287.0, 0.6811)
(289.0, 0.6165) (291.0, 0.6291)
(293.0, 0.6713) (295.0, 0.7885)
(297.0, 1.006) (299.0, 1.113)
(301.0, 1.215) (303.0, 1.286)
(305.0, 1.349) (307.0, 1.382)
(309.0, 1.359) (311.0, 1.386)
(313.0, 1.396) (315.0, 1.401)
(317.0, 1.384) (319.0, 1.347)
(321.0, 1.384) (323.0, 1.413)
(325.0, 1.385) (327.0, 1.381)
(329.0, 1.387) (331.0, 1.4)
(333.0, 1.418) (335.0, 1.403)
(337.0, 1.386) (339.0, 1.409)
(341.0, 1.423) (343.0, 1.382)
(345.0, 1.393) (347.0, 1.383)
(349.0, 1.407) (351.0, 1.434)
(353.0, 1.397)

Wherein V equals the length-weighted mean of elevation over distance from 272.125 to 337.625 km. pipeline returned 1.2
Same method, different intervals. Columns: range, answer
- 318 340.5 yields 1.39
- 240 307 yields 1.2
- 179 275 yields 1.37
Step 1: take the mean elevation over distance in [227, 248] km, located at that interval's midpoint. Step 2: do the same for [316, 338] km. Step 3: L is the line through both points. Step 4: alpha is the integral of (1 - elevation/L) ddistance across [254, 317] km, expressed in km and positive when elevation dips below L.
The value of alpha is 8.2 km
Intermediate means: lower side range 1.35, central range 1.19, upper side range 1.39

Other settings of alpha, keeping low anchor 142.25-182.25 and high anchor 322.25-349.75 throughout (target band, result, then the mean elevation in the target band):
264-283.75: 1.0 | 1.29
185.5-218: -2.5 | 1.42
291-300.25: 3.4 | 0.875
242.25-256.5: -0.2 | 1.36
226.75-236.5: 0.0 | 1.34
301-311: 0.3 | 1.34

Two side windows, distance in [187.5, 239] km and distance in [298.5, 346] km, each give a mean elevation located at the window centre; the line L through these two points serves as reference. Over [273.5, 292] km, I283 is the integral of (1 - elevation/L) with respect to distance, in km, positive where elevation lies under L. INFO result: 5.2 km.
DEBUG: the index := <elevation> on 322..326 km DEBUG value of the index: 1.4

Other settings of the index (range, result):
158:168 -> 1.28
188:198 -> 1.35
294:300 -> 0.969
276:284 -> 1.17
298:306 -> 1.24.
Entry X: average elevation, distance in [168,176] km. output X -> 1.3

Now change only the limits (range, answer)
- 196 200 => 1.35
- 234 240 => 1.34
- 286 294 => 0.649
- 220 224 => 1.36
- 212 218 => 1.34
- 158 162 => 1.26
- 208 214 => 1.47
